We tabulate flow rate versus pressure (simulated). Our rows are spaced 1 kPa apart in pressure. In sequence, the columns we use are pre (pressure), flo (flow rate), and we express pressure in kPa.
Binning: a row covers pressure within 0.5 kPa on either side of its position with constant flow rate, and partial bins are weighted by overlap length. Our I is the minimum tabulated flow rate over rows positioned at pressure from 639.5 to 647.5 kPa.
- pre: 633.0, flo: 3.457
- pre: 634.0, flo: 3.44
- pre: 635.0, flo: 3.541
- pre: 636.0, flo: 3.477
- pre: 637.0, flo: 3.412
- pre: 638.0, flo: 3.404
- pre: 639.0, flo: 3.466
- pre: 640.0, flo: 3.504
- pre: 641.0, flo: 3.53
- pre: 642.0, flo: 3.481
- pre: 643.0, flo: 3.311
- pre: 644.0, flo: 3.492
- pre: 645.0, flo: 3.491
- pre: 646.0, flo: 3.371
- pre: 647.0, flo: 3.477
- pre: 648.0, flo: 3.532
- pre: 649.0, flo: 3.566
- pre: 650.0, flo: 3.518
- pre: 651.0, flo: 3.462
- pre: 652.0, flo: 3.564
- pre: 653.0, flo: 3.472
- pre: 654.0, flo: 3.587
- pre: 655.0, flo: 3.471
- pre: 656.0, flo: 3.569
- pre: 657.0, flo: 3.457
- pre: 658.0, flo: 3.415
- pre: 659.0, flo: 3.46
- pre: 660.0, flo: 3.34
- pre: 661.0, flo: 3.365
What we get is 3.311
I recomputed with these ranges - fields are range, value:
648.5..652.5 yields 3.462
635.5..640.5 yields 3.404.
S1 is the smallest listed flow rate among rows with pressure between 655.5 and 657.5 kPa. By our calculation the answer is 3.457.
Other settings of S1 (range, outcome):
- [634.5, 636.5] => 3.477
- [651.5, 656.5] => 3.471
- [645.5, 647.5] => 3.371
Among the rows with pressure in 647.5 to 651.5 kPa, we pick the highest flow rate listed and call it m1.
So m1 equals 3.566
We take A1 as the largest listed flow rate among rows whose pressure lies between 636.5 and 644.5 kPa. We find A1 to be 3.53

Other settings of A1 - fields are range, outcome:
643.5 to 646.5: 3.492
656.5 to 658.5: 3.457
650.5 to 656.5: 3.587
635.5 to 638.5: 3.477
